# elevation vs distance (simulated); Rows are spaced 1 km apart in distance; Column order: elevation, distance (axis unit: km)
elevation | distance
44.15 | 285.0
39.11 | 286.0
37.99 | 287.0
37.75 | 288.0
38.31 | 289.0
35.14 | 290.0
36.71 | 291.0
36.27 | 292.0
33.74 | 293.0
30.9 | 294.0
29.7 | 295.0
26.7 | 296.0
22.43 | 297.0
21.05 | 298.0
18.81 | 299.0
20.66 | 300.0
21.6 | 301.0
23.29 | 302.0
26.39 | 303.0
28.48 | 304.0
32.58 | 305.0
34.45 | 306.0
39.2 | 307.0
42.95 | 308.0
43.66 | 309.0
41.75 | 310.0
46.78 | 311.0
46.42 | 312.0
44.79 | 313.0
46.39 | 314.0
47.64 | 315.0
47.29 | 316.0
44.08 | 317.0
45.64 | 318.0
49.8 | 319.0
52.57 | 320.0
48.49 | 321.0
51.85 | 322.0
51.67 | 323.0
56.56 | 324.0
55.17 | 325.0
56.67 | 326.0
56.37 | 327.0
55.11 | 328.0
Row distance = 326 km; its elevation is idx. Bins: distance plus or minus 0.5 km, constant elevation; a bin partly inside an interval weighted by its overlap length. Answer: 56.67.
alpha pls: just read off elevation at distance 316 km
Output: 47.29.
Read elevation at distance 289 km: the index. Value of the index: 38.31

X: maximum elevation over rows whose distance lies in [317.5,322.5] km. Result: 52.57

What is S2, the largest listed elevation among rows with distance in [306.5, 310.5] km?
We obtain 43.66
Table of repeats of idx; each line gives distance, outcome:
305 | 32.58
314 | 46.39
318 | 45.64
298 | 21.05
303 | 26.39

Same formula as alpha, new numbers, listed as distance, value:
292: 36.27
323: 51.67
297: 22.43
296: 26.7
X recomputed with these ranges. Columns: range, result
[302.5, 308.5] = 42.95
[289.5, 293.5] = 36.71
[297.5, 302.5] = 23.29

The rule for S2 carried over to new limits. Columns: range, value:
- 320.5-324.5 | 56.56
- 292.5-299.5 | 33.74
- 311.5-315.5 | 47.64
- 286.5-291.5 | 38.31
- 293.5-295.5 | 30.9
